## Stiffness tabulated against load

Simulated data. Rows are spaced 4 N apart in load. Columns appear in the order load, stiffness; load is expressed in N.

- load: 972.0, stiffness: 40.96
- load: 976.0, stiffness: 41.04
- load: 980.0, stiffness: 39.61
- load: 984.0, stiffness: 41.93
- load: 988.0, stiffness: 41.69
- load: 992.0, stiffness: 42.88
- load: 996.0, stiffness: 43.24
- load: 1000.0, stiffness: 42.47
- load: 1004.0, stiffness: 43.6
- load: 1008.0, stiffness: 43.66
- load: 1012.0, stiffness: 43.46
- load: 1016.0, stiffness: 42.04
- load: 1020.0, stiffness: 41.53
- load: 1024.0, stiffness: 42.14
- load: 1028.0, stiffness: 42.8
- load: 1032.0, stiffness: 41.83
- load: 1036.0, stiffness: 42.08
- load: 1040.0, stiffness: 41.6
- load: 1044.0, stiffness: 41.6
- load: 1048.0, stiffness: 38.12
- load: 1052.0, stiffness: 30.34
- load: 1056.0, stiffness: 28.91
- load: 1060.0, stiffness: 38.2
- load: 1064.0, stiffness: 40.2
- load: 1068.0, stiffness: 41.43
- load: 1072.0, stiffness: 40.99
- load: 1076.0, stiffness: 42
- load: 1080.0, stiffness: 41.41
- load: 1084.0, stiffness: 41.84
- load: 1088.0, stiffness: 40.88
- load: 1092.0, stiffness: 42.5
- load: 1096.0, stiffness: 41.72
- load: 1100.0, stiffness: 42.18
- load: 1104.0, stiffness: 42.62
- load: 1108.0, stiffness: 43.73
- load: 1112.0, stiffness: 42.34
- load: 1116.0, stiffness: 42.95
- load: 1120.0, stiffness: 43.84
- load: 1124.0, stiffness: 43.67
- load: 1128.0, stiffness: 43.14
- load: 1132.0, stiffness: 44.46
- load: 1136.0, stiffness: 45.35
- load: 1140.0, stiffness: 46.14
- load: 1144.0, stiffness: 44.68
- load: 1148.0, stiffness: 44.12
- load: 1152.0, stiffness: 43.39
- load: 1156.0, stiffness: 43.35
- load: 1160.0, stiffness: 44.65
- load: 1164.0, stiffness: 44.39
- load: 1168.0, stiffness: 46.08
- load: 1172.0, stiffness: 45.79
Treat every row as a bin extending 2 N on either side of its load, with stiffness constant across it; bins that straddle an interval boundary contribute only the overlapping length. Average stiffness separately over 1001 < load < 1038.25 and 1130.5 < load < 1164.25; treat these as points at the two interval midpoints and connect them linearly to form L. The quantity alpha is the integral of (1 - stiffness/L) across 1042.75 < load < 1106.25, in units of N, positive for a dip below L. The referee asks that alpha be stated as 5.5 N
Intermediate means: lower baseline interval 42.6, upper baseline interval 44.5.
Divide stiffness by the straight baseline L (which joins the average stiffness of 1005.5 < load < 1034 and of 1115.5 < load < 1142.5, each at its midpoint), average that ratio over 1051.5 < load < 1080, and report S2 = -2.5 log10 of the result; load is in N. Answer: 0.14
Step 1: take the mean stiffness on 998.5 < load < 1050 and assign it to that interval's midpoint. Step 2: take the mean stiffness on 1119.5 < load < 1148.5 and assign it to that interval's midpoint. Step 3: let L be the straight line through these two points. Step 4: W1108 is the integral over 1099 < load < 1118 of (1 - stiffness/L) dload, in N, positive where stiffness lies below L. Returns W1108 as 0.5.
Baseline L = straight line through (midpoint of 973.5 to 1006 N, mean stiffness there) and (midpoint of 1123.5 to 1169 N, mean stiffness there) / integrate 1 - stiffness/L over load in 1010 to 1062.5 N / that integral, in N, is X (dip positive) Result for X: 3.9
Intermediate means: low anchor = 42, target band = 39.6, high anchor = 44.4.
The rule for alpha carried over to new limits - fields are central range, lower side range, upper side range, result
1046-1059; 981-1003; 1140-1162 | 3.07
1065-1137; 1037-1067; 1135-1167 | -2.95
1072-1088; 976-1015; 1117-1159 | 0.71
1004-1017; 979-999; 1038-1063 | -1.00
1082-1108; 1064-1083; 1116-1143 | 0.25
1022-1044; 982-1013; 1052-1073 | -1.31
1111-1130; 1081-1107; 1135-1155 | 0.06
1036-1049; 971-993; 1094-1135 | 0.39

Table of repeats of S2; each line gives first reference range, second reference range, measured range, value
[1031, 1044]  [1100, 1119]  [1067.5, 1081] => 0.023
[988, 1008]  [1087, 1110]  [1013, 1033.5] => 0.017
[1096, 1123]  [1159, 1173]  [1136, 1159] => 0.000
